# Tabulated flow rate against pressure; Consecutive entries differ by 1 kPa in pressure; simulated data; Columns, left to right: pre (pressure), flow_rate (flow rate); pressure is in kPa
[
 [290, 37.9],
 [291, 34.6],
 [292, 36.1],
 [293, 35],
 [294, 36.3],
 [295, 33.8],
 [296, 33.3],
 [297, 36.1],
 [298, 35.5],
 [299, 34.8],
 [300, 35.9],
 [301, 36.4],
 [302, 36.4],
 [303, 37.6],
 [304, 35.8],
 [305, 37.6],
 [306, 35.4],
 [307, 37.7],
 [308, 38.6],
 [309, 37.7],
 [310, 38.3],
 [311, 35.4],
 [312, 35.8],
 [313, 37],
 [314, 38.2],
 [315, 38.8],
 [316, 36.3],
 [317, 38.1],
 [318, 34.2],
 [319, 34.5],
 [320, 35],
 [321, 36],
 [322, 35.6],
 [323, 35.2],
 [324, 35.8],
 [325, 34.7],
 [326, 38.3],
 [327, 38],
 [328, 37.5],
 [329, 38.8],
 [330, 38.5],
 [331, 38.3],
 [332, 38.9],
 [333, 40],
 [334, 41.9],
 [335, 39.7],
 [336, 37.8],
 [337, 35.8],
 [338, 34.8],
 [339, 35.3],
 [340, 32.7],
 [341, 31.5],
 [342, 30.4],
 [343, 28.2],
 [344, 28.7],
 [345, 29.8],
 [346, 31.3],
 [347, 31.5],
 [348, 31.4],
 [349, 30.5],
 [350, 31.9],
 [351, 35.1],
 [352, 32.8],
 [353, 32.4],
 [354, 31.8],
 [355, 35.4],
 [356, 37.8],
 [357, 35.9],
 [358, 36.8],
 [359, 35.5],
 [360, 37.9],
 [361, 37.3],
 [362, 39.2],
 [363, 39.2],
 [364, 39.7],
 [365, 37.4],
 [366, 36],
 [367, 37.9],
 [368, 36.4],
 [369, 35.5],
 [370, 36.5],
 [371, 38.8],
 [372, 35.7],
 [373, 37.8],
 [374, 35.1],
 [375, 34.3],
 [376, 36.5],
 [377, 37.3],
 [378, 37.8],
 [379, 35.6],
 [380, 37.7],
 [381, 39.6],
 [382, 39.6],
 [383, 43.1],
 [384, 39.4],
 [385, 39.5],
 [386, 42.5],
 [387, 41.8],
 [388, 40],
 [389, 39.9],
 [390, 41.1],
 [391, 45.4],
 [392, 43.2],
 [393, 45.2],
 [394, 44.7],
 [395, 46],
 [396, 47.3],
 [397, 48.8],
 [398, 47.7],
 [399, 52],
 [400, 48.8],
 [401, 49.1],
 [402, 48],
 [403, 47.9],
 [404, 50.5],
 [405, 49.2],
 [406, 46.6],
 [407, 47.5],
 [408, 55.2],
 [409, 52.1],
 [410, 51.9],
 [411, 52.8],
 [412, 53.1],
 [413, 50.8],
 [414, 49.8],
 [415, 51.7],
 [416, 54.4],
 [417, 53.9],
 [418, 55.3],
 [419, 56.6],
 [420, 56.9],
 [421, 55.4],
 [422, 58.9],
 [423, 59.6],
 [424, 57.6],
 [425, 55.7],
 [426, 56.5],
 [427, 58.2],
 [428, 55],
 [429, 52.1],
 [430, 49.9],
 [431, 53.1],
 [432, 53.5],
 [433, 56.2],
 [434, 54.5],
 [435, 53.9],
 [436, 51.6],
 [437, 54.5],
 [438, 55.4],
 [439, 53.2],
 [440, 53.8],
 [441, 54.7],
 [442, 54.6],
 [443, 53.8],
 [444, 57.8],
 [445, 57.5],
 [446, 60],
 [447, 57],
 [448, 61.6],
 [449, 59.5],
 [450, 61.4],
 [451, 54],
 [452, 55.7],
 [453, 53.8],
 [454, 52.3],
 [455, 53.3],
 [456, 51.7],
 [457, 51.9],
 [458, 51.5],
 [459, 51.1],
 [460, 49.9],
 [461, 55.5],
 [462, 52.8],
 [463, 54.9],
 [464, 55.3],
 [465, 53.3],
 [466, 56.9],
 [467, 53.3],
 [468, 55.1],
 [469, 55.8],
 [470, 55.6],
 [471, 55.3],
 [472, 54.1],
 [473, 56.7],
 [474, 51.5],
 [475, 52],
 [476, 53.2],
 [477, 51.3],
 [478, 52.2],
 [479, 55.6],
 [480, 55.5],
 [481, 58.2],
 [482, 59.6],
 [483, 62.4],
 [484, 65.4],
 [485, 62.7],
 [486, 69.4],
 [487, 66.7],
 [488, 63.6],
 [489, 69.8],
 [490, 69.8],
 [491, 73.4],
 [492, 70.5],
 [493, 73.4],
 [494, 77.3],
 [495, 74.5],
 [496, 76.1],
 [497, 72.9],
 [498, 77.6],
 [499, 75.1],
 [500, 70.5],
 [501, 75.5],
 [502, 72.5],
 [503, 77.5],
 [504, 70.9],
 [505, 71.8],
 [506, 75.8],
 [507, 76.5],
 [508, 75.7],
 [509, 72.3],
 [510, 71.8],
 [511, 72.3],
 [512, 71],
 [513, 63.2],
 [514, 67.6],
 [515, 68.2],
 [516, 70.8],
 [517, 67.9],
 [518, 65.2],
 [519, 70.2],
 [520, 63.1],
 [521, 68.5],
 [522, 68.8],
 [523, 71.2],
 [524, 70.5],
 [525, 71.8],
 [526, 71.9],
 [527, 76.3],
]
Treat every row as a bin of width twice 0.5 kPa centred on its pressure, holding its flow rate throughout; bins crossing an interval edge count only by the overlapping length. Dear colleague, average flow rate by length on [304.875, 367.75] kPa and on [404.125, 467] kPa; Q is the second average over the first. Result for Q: 1.5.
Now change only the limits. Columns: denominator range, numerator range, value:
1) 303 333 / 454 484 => 1.47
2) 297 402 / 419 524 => 1.63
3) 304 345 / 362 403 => 1.13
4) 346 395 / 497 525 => 1.89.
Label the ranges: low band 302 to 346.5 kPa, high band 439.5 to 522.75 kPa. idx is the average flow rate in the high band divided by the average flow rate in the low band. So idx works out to 1.74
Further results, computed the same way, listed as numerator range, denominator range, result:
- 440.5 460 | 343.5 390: 1.52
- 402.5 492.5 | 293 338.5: 1.52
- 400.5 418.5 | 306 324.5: 1.40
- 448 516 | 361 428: 1.37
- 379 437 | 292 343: 1.36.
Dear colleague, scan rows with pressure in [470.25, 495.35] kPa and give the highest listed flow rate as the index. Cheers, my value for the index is 77.3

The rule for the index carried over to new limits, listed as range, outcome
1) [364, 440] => 59.6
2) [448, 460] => 61.6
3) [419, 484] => 65.4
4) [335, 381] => 39.7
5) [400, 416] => 55.2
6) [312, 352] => 41.9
